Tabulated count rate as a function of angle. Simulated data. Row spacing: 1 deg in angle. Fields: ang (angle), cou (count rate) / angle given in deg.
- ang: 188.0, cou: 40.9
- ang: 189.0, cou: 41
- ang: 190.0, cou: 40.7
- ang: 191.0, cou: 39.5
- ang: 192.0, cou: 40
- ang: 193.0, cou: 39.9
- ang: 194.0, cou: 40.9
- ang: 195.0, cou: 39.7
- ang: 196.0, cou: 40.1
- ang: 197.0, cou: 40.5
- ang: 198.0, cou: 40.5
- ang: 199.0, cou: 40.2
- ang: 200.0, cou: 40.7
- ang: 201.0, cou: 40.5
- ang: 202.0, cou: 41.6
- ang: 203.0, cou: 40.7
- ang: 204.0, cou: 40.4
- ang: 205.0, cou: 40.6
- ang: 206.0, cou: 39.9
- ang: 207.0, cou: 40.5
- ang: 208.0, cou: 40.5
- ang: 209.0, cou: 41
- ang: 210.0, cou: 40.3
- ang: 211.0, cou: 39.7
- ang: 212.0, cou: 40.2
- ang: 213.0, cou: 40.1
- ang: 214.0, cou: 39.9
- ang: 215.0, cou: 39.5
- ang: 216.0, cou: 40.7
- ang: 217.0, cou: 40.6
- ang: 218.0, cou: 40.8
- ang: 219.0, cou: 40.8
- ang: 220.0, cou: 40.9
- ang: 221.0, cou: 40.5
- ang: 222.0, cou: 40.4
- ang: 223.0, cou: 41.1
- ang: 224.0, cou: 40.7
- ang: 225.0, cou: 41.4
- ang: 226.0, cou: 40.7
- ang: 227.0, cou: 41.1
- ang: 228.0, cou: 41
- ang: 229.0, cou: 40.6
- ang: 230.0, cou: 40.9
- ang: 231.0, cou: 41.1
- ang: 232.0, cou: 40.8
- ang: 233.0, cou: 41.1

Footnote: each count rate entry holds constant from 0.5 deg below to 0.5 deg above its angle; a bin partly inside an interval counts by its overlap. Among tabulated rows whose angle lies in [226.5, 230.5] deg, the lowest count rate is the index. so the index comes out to 40.6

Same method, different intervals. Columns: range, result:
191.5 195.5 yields 39.7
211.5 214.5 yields 39.9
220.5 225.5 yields 40.4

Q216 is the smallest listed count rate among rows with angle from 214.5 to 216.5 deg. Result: 39.5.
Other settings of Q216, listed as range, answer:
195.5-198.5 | 40.1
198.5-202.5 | 40.2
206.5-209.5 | 40.5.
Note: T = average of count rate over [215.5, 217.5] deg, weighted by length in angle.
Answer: 40.7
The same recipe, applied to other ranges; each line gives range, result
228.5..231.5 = 40.9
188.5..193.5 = 40.2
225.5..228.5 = 40.9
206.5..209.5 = 40.7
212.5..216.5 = 40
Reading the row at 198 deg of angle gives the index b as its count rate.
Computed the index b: 40.5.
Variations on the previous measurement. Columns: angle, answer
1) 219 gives 40.8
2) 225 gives 41.4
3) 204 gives 40.4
